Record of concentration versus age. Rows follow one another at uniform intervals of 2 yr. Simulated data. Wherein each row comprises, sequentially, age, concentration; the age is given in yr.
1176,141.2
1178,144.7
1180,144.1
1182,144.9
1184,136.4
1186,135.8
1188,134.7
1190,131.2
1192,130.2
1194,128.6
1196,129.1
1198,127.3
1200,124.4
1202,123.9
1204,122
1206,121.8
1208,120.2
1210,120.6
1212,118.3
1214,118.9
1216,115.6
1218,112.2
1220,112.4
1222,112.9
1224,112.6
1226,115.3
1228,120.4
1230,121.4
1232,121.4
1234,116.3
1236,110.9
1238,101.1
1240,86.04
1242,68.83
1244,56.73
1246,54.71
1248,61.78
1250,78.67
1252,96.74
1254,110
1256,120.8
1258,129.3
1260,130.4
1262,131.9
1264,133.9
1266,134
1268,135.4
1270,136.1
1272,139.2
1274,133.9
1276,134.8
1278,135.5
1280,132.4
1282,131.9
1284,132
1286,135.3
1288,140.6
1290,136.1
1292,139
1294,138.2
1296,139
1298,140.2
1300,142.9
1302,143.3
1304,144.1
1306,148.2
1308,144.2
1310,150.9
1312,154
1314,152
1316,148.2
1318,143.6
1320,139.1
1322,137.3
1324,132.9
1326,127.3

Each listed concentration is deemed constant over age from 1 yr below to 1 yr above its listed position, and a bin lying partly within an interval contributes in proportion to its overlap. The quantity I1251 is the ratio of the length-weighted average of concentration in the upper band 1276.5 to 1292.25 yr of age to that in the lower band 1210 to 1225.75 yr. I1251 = 1.2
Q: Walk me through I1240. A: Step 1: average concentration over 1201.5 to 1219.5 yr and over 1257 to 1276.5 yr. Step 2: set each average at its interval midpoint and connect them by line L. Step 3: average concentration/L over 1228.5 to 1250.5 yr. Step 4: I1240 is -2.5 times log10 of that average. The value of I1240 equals 0.37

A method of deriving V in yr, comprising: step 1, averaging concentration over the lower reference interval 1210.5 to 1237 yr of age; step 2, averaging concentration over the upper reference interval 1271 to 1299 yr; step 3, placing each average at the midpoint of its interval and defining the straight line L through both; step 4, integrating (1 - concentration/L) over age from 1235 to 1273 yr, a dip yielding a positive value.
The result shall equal 6.2 yr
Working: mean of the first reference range 116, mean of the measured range 106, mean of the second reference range 136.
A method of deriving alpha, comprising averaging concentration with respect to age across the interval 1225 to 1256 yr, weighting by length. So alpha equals 95.5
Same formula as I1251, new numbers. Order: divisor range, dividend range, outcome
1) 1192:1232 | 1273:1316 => 1.17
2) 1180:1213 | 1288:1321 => 1.12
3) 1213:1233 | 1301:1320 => 1.27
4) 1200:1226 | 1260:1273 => 1.14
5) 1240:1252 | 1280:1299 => 1.99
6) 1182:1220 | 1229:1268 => 0.83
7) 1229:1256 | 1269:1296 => 1.47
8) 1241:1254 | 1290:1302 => 1.92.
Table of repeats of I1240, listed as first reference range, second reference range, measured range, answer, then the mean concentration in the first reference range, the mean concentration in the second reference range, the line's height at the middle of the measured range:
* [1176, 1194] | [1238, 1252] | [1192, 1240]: -0.156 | 137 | 72.2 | 104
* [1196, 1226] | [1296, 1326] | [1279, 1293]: 0.017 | 119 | 144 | 137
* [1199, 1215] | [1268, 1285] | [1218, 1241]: 0.124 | 121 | 135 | 126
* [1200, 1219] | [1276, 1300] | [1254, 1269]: 0.012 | 120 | 137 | 131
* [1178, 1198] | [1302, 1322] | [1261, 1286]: 0.068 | 135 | 146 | 143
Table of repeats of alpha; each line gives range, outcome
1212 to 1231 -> 116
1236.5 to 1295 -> 117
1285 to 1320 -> 143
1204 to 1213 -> 120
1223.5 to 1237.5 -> 116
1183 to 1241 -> 120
